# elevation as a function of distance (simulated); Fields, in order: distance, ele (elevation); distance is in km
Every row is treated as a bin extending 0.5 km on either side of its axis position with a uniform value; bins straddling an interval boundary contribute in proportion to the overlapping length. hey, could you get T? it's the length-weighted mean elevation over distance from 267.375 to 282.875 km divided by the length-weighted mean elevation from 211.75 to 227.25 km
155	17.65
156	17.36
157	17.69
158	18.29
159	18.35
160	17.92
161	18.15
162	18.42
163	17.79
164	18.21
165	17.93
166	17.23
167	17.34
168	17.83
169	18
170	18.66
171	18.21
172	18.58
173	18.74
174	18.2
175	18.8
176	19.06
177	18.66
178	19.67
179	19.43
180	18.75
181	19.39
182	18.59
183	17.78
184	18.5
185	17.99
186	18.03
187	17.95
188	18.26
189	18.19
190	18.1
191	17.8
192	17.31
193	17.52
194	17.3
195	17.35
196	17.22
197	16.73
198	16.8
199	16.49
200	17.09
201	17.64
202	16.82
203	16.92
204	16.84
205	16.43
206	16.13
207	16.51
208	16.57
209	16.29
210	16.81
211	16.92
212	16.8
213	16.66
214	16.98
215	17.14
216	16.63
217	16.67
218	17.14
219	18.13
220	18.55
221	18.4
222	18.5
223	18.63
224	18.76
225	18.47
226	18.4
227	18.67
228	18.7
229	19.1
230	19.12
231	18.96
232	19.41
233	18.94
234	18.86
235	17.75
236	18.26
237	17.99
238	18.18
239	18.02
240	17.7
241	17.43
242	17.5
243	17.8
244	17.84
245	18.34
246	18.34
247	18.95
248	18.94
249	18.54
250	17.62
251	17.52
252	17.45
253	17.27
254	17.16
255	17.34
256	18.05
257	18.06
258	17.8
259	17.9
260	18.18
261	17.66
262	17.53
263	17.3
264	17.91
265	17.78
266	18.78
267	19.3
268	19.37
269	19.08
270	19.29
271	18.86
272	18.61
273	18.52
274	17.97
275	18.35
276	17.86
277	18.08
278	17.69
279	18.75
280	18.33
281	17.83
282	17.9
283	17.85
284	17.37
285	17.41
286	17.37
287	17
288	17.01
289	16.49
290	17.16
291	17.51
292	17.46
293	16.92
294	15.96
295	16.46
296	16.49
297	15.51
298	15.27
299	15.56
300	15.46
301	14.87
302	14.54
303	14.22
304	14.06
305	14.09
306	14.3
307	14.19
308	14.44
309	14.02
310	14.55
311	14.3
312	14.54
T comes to 1.0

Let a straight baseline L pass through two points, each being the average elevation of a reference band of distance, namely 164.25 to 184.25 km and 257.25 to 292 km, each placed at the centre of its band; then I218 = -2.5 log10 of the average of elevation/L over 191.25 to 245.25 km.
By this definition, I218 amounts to 0.04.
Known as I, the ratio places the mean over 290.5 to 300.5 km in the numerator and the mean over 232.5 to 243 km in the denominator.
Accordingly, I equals 0.9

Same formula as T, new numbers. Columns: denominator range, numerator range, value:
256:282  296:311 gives 0.80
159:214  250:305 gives 0.98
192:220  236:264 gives 1.05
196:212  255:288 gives 1.08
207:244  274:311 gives 0.91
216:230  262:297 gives 0.97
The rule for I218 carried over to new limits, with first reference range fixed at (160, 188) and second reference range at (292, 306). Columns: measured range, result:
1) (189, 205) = 0.038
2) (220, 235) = -0.101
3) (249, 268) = -0.097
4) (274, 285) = -0.137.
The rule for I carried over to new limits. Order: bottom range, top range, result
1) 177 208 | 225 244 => 1.04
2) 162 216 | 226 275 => 1.03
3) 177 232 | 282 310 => 0.90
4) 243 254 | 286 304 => 0.89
